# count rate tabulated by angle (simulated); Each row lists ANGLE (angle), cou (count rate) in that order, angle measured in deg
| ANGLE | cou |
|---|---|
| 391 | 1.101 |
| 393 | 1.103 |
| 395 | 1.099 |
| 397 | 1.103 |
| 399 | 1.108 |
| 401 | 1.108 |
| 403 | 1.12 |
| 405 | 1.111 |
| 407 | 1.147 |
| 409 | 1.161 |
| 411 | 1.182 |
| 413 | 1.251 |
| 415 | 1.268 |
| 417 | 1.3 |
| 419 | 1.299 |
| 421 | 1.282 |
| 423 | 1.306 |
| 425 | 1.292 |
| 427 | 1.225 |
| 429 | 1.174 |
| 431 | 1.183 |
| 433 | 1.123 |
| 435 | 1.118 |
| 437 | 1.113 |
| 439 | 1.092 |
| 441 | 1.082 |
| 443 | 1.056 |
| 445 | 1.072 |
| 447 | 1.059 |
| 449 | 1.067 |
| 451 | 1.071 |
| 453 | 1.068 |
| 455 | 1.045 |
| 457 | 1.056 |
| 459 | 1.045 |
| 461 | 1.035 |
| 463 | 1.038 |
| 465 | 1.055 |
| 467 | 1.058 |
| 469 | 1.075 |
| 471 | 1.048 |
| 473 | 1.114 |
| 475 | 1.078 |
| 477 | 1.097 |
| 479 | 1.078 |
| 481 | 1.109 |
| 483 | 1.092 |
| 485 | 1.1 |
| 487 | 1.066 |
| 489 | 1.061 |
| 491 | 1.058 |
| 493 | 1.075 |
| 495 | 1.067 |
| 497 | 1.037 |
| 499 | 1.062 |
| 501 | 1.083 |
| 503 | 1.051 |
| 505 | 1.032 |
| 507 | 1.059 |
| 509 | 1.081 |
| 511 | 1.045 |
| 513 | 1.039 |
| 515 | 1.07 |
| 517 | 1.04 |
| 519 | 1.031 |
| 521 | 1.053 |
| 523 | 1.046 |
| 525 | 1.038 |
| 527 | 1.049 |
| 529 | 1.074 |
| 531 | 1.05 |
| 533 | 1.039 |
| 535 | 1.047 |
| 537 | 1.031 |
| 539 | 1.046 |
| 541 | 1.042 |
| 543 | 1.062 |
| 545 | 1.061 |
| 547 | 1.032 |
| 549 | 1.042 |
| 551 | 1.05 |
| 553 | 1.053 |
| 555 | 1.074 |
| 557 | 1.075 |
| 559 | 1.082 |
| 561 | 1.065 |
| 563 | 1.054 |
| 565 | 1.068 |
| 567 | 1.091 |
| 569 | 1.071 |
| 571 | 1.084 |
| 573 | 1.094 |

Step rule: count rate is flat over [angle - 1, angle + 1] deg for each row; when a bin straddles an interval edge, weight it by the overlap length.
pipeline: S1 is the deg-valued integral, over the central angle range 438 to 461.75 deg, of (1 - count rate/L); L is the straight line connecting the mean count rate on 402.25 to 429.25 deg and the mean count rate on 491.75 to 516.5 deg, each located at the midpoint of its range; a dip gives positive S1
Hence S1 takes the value 2.0 deg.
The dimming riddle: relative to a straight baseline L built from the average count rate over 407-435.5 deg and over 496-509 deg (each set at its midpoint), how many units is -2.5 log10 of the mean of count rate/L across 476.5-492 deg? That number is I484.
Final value 0.01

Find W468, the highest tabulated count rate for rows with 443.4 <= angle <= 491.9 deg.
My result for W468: 1.114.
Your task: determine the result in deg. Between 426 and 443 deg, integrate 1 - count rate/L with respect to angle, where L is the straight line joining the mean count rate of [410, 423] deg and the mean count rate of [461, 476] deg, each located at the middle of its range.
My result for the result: 0.9 deg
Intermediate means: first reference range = 1.27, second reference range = 1.06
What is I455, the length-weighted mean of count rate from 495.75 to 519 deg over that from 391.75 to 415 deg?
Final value 0.92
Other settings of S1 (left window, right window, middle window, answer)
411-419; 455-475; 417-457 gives 1.04 deg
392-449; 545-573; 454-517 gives 2.90 deg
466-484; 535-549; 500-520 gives 0.20 deg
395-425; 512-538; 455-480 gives 1.28 deg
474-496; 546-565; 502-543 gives 0.78 deg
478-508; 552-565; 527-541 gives 0.27 deg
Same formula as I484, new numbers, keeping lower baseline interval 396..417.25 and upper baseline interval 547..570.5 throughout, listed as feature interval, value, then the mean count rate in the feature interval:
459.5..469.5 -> 0.08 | 1.05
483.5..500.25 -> 0.04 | 1.07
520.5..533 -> 0.04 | 1.05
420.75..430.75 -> -0.09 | 1.25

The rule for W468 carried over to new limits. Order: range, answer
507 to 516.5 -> 1.081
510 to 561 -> 1.082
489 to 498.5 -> 1.075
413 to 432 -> 1.306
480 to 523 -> 1.109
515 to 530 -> 1.074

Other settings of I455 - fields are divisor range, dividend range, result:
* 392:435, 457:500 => 0.90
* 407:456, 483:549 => 0.91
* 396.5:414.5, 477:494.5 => 0.94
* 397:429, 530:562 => 0.87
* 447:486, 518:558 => 0.98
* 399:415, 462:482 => 0.93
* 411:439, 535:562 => 0.86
